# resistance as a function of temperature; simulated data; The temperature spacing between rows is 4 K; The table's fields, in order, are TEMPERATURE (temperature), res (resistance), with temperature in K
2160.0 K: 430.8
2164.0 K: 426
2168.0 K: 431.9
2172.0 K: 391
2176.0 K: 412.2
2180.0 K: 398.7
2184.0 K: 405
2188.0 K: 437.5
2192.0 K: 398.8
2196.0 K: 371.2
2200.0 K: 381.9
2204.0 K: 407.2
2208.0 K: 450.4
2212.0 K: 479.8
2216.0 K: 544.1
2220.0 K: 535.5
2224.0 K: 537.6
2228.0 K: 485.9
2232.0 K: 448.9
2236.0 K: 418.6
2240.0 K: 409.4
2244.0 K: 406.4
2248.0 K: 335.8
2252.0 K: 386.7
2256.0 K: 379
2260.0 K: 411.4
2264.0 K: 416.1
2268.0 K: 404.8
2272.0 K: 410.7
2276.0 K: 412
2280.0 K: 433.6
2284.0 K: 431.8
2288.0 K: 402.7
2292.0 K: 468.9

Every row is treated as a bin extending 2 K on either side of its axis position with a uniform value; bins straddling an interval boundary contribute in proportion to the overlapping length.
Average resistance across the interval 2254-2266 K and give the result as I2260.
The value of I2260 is 402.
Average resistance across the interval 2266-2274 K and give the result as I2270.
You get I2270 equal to 408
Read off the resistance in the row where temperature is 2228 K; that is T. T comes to 485.9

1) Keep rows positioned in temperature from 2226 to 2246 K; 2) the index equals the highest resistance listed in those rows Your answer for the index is 485.9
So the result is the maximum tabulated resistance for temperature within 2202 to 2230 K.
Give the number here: 544.1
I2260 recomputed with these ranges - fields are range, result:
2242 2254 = 376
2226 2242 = 441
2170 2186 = 402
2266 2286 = 419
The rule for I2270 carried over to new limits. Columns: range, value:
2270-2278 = 411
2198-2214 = 430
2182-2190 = 421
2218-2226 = 537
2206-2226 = 509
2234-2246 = 411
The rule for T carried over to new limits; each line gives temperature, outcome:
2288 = 402.7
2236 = 418.6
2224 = 537.6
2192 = 398.8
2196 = 371.2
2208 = 450.4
